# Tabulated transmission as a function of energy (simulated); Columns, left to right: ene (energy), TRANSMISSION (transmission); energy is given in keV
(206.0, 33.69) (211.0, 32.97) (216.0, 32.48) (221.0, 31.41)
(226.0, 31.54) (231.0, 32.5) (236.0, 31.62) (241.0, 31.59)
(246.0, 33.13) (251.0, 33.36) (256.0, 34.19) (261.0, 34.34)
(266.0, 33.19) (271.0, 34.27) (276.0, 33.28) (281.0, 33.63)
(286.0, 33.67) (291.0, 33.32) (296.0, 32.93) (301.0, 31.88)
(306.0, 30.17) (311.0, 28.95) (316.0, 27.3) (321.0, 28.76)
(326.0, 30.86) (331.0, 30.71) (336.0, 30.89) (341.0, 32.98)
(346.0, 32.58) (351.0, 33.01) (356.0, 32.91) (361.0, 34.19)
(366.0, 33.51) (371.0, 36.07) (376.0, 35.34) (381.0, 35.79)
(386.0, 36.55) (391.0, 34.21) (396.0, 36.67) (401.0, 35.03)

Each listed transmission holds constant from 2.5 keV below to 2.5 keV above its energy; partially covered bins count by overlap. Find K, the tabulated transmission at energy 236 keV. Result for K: 31.62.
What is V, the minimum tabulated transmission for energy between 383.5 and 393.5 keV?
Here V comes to 34.21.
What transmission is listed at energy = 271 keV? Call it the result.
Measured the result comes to 34.27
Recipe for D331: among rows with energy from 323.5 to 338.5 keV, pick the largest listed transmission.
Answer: 30.89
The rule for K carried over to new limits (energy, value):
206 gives 33.69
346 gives 32.58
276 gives 33.28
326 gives 30.86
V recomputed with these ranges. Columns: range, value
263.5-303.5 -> 31.88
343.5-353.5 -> 32.58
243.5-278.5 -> 33.13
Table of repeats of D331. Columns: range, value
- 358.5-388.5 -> 36.55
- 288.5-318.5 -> 33.32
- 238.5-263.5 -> 34.34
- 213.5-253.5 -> 33.36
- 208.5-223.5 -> 32.97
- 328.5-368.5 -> 34.19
